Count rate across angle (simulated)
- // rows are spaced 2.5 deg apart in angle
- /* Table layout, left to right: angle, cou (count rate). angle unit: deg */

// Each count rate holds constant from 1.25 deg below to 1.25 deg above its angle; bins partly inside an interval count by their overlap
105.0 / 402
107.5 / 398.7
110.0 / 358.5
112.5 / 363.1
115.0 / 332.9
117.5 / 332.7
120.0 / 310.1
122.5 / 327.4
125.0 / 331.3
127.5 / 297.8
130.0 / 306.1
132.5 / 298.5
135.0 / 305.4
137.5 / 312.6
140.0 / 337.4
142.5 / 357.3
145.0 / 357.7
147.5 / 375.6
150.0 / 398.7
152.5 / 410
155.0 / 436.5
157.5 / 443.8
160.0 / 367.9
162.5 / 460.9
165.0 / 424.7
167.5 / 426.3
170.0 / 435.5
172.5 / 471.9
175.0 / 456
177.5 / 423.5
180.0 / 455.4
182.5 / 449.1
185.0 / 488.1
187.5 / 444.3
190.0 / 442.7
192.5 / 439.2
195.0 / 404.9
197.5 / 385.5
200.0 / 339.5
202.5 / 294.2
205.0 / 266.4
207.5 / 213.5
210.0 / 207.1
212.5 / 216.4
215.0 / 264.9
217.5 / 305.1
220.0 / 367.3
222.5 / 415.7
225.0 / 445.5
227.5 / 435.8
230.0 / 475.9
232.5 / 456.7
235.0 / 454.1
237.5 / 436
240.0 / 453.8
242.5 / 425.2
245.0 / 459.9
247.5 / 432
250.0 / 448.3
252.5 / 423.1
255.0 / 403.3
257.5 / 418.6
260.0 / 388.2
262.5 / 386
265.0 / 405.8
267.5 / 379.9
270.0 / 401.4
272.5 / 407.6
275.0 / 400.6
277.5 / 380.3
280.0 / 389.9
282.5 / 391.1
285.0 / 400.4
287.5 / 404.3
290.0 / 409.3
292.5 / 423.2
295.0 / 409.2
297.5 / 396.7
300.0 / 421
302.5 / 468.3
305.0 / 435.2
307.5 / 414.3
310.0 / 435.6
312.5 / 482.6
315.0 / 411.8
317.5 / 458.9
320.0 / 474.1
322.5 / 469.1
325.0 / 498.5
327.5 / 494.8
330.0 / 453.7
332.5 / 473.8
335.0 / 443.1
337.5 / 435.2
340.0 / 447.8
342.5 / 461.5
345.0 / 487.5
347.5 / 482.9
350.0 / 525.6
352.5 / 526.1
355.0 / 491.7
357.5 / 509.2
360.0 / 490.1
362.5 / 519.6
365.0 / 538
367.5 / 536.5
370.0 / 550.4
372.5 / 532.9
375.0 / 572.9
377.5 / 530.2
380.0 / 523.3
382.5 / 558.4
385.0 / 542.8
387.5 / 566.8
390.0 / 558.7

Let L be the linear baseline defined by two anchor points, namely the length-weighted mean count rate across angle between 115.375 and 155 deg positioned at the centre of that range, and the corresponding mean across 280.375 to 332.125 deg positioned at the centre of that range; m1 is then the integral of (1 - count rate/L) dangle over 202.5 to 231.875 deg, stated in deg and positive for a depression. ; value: 4.4 deg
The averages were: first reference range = 340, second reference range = 437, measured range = 330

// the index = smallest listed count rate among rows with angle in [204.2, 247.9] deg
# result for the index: 207.1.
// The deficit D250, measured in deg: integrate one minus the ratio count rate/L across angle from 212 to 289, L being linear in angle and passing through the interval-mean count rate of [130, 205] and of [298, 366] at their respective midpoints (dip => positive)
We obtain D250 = 5.4 deg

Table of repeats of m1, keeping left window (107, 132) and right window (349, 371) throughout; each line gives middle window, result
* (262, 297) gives 4.45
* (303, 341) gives 2.73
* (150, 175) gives -4.37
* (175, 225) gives 3.80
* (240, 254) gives -0.20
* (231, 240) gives -0.57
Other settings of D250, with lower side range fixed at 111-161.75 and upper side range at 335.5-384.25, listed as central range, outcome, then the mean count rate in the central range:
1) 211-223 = 3.1 deg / 305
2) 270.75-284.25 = 1.7 deg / 394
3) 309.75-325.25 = 0.6 deg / 461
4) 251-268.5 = 1.5 deg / 402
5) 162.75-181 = -3.2 deg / 443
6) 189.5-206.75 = 1.5 deg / 360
